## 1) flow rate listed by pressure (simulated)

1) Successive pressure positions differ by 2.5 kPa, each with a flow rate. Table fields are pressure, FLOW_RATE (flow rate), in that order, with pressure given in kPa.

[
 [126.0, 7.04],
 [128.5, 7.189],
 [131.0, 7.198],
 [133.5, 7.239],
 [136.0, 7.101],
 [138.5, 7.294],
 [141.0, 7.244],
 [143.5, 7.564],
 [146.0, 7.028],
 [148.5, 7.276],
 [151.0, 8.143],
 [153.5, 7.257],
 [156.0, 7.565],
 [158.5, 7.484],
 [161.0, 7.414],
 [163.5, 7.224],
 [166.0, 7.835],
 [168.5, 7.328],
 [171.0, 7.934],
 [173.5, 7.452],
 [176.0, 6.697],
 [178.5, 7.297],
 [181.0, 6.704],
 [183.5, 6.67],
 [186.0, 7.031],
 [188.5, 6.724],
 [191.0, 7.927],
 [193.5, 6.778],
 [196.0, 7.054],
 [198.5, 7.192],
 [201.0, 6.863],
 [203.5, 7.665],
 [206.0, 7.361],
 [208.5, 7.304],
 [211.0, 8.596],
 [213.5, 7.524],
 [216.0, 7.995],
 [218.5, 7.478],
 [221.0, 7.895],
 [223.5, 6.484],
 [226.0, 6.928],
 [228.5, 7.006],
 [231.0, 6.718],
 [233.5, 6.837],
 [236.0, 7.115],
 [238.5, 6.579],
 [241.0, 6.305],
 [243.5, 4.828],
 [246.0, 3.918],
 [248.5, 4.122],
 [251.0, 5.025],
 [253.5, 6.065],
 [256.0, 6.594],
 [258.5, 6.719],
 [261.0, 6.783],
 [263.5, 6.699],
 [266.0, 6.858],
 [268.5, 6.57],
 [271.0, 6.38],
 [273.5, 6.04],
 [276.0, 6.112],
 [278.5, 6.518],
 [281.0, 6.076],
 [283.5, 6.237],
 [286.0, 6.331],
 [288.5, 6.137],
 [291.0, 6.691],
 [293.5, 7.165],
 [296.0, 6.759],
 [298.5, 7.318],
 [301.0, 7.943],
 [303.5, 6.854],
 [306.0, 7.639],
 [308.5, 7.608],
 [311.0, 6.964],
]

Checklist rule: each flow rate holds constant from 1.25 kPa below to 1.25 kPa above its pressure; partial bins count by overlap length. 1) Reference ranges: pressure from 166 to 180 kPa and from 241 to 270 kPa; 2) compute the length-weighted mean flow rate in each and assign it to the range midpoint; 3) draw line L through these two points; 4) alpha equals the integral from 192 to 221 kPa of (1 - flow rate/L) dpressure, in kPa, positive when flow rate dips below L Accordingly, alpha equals -3.1 kPa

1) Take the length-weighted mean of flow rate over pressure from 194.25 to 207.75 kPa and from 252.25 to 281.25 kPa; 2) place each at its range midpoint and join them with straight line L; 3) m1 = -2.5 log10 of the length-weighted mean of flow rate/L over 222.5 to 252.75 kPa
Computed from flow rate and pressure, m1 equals 0.14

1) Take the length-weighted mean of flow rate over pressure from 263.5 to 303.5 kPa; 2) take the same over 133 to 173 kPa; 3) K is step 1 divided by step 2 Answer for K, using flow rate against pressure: 0.9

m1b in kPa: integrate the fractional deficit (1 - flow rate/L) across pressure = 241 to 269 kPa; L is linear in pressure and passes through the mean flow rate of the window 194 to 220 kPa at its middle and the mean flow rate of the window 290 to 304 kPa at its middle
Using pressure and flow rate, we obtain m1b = 5.6 kPa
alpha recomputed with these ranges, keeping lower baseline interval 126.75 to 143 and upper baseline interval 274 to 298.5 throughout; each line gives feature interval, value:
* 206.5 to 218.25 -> -1.6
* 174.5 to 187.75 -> 0.2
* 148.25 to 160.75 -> -0.8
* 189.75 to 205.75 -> -0.8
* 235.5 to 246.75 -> 1.6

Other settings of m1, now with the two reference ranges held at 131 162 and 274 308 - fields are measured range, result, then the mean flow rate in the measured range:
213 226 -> -0.053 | 7.42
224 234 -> 0.028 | 6.85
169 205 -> 0.008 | 7.15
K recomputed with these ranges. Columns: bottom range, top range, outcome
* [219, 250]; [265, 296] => 1.03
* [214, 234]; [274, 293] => 0.88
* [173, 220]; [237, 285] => 0.83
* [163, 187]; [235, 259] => 0.79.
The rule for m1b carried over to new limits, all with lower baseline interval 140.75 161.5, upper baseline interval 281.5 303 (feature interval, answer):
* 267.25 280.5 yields 1.10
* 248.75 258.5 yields 1.62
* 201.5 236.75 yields -1.01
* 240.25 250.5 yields 3.33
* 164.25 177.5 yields -0.14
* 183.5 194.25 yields 0.29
